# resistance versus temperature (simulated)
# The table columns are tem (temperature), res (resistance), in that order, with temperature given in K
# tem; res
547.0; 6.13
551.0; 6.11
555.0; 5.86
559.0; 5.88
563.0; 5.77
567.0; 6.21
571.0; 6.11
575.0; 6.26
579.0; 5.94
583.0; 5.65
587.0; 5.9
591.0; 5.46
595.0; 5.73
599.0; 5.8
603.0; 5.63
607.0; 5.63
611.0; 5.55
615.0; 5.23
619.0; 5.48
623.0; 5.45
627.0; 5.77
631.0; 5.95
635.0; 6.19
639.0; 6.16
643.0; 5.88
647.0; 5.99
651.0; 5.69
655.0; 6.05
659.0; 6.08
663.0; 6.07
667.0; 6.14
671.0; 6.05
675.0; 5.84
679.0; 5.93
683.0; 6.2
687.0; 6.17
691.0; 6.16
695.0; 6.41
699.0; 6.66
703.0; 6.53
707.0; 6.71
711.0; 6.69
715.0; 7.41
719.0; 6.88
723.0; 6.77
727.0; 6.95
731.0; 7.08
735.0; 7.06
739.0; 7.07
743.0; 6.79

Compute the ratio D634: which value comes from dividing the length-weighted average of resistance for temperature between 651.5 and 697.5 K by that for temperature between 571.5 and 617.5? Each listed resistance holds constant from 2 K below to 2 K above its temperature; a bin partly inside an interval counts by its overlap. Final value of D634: 1.1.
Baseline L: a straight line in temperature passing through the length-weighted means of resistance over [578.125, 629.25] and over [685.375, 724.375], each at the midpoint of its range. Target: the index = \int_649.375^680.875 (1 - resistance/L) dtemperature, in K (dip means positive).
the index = 1.30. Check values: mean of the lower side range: 5.63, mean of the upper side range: 6.64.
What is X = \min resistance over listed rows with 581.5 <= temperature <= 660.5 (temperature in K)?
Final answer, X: 5.23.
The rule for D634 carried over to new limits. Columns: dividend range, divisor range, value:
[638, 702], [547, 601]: 1.03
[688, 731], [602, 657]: 1.17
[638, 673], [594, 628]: 1.08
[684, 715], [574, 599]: 1.12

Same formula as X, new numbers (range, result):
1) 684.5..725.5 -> 6.16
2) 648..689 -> 5.69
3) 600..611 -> 5.55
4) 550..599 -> 5.46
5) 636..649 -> 5.88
